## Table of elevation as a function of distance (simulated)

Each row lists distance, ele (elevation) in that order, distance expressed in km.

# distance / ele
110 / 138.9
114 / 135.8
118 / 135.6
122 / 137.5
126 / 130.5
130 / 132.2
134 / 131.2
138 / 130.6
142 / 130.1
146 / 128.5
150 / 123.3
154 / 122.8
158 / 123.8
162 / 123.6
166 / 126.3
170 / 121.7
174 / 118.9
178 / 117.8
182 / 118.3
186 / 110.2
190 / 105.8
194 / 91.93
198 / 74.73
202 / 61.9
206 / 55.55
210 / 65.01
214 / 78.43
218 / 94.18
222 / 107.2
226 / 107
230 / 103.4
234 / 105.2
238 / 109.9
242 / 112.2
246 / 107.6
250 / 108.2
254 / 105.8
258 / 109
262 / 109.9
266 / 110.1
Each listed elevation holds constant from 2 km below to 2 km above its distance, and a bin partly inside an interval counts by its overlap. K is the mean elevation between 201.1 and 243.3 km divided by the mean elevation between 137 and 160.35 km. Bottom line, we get 0.7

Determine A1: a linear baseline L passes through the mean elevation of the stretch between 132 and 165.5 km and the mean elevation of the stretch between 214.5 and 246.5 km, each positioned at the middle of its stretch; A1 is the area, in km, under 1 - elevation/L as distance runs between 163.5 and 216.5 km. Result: 9.2 km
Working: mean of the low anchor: 127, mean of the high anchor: 104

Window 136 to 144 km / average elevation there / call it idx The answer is 130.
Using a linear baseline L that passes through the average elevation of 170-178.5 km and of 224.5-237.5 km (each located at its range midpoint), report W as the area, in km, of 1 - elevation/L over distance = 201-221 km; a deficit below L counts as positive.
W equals 6.70 km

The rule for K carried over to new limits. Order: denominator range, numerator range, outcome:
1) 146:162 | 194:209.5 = 0.55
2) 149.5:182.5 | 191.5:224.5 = 0.65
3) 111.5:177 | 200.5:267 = 0.76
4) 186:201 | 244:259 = 1.18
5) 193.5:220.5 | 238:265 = 1.47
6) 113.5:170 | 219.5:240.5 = 0.82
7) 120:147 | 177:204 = 0.73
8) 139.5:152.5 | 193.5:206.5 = 0.55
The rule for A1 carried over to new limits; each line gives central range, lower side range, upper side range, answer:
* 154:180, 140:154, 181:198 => -1.6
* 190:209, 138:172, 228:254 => 6.9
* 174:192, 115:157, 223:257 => 0.9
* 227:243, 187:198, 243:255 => -0.4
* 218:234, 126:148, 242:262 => 1.3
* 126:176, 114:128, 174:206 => -3.7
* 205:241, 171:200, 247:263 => 4.6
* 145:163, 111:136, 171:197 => -0.4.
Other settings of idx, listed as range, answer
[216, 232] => 103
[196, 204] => 68.3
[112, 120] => 136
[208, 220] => 79.2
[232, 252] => 109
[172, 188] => 116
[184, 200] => 95.7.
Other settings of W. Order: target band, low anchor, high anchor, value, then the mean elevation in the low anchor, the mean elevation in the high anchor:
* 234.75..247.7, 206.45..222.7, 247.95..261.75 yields -1.4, 81.6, 108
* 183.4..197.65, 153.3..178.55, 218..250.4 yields 2.0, 122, 107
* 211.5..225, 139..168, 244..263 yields 2.5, 126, 108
